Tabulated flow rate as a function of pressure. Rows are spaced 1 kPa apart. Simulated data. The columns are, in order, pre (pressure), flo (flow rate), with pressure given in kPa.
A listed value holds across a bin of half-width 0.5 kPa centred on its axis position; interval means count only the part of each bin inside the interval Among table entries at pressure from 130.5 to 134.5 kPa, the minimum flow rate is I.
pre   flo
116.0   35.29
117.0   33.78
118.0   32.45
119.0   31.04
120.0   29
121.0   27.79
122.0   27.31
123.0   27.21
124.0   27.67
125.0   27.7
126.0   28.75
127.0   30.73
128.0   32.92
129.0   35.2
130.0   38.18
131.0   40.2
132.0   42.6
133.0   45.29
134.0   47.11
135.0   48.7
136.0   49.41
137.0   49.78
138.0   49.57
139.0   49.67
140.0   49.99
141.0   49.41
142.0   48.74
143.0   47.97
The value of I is 40.2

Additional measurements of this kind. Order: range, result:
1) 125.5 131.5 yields 28.75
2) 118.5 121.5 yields 27.79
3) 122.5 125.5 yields 27.21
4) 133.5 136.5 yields 47.11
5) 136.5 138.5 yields 49.57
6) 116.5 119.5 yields 31.04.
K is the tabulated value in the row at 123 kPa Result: 27.21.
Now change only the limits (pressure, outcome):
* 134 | 47.11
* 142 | 48.74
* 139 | 49.67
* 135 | 48.7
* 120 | 29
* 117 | 33.78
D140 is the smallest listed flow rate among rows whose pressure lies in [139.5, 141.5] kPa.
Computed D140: 49.41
